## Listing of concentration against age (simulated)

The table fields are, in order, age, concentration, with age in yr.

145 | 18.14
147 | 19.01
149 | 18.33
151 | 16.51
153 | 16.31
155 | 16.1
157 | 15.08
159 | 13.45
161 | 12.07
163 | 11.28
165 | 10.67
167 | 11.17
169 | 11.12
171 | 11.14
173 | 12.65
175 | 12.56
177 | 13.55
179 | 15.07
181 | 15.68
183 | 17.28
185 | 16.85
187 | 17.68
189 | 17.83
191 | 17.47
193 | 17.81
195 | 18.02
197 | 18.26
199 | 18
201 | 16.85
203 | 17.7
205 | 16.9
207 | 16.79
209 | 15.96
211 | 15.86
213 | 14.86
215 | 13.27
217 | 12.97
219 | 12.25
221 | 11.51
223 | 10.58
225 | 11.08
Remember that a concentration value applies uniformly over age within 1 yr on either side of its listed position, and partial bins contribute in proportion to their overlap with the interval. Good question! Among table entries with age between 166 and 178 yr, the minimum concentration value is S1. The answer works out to 11.12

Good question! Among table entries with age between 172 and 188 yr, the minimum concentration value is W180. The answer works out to 12.56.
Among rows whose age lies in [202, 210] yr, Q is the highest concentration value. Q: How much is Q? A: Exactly 17.7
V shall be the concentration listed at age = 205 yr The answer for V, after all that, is 16.9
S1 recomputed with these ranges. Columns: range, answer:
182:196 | 16.85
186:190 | 17.68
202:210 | 15.96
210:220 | 12.25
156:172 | 10.67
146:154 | 16.31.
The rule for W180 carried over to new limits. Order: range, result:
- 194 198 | 18.02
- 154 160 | 13.45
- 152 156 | 16.1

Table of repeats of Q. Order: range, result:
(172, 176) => 12.65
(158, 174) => 13.45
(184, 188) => 17.68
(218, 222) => 12.25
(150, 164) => 16.51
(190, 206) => 18.26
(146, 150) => 19.01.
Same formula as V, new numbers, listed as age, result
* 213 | 14.86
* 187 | 17.68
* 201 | 16.85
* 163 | 11.28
